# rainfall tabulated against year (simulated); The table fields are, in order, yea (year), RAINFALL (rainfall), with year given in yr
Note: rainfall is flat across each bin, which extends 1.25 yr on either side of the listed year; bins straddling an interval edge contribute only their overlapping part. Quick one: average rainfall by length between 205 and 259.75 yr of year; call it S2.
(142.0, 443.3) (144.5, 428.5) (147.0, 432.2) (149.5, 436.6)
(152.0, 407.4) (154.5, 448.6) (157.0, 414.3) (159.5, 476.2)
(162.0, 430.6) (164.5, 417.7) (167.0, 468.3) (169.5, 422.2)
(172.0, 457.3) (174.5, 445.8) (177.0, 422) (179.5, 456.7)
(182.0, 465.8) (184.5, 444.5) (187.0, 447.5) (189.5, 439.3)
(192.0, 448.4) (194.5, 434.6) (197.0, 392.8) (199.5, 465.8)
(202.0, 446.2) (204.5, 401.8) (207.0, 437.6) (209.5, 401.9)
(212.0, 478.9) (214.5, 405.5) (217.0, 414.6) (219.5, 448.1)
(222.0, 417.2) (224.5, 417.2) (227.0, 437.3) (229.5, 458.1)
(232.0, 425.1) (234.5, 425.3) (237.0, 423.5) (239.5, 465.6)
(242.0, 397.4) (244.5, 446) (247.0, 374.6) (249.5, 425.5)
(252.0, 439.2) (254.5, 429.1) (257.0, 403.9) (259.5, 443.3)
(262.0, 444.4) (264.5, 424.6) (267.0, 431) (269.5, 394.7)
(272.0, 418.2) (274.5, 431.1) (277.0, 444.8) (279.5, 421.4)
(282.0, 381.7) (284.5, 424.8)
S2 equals 427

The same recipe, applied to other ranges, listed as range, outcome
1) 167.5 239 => 436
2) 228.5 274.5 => 426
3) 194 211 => 426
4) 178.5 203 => 444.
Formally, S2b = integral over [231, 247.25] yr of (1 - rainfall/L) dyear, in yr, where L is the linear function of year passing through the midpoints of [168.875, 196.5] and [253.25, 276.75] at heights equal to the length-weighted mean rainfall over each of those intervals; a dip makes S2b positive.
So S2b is 0.21 yr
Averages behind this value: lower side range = 443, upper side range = 425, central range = 425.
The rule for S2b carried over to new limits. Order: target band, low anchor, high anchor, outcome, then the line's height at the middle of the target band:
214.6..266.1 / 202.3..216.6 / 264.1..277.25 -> -0.4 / 424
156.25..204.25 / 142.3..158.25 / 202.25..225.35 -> -1.6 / 427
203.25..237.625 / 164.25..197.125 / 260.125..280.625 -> 0.6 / 436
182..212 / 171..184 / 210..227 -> 0.3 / 440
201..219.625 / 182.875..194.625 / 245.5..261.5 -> 0.4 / 437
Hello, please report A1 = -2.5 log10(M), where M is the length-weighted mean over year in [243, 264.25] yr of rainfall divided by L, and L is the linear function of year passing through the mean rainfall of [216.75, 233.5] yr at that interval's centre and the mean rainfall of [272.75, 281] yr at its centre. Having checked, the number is 0.01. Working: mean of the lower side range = 432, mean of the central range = 425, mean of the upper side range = 430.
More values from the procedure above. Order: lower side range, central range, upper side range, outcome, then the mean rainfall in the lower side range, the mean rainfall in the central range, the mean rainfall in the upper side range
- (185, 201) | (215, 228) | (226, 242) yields 0.03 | 438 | 425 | 436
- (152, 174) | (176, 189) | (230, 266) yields -0.03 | 440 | 447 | 427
